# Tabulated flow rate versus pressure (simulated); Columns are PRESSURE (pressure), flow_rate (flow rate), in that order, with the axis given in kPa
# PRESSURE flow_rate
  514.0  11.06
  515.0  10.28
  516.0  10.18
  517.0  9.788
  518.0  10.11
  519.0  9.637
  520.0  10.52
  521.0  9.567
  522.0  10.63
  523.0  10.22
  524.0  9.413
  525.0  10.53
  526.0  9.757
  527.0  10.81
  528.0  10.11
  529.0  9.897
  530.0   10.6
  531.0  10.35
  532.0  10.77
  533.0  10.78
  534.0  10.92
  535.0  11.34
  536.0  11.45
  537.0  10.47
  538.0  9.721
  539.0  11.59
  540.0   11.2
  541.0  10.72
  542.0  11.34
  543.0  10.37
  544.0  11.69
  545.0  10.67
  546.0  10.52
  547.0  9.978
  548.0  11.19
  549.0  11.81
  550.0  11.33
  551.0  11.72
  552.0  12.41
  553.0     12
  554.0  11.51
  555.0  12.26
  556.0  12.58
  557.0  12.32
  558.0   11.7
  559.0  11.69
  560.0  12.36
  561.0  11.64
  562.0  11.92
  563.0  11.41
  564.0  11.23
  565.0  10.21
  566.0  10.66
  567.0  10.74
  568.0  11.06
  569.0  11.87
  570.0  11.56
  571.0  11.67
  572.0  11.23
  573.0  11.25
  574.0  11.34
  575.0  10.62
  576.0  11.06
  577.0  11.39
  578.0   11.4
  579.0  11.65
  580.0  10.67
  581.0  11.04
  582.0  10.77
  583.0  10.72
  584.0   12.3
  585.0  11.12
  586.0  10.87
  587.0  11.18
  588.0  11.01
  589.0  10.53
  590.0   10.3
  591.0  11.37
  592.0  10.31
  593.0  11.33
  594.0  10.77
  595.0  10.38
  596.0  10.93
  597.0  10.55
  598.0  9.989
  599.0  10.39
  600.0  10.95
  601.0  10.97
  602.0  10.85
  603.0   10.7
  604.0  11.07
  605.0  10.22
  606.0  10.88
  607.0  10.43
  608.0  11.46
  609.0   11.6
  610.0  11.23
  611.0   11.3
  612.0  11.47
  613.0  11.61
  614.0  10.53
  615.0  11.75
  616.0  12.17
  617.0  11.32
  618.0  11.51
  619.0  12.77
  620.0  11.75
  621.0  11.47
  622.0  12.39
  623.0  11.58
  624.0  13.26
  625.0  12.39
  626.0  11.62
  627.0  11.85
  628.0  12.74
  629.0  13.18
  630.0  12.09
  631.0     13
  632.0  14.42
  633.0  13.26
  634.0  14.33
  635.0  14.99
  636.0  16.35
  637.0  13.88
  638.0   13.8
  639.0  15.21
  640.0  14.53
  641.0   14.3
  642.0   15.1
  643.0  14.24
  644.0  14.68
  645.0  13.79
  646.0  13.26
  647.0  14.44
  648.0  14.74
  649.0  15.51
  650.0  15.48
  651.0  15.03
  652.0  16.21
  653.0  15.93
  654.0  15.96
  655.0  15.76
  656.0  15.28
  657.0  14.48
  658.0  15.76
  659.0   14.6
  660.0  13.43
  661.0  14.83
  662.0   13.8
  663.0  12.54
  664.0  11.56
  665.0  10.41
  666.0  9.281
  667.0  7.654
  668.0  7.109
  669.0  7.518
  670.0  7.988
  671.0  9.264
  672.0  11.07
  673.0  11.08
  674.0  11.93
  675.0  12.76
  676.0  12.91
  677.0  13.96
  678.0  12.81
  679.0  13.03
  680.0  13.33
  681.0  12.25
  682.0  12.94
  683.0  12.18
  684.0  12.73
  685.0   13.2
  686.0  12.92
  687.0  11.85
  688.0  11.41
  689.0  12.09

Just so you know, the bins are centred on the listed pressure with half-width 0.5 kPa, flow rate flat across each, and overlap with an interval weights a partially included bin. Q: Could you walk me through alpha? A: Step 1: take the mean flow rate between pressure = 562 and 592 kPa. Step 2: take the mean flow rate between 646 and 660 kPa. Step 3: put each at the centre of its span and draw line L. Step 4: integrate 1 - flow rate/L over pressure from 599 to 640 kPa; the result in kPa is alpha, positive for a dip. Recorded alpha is 3.7 kPa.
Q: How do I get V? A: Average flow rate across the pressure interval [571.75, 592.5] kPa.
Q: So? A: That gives 11.1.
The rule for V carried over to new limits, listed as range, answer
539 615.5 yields 11.2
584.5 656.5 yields 12.6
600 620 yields 11.3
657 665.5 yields 13.4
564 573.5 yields 11.1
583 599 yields 10.8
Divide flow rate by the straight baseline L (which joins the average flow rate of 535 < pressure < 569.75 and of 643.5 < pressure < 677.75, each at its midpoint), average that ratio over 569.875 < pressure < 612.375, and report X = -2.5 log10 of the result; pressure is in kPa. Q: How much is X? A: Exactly 0.09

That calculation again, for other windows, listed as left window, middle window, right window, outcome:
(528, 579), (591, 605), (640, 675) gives 0.125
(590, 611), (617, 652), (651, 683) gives -0.164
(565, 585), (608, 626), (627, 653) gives 0.127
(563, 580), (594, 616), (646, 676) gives 0.081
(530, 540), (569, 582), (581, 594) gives -0.030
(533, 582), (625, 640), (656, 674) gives -0.193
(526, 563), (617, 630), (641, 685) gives 0.021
